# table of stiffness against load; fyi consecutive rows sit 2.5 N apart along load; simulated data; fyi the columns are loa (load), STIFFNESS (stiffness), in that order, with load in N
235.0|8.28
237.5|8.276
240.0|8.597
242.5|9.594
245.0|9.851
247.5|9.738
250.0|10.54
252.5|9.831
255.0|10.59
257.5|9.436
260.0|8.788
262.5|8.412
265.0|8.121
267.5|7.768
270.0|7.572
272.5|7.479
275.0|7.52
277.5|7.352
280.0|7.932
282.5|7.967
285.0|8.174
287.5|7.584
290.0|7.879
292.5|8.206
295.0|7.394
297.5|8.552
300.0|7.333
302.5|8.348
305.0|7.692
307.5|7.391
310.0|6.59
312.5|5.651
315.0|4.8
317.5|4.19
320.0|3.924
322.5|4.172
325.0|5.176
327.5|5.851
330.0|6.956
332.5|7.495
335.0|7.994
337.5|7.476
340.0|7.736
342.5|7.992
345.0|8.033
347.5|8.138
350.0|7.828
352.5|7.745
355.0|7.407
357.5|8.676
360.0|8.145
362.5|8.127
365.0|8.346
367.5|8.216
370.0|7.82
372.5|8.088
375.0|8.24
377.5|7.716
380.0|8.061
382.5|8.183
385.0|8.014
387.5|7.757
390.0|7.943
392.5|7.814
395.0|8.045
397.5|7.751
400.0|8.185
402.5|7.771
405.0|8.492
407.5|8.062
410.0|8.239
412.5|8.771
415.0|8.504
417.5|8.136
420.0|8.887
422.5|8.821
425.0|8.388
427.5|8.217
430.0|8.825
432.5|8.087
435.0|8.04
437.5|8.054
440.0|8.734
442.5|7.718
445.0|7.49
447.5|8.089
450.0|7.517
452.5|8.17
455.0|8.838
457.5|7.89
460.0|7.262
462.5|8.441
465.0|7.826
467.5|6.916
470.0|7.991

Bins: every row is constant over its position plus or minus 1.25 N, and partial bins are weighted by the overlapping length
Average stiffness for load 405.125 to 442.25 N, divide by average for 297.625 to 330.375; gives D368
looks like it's 1.38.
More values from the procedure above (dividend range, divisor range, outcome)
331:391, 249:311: 0.97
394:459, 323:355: 1.13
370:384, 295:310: 1.04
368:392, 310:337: 1.40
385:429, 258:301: 1.04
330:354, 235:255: 0.82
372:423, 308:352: 1.25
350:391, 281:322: 1.16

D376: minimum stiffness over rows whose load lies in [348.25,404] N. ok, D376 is 7.407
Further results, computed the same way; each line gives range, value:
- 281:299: 7.394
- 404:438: 8.04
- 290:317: 4.8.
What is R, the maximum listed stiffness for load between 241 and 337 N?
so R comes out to 10.59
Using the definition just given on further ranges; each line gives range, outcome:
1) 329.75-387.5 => 8.676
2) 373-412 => 8.492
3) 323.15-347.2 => 8.033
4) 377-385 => 8.183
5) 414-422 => 8.887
